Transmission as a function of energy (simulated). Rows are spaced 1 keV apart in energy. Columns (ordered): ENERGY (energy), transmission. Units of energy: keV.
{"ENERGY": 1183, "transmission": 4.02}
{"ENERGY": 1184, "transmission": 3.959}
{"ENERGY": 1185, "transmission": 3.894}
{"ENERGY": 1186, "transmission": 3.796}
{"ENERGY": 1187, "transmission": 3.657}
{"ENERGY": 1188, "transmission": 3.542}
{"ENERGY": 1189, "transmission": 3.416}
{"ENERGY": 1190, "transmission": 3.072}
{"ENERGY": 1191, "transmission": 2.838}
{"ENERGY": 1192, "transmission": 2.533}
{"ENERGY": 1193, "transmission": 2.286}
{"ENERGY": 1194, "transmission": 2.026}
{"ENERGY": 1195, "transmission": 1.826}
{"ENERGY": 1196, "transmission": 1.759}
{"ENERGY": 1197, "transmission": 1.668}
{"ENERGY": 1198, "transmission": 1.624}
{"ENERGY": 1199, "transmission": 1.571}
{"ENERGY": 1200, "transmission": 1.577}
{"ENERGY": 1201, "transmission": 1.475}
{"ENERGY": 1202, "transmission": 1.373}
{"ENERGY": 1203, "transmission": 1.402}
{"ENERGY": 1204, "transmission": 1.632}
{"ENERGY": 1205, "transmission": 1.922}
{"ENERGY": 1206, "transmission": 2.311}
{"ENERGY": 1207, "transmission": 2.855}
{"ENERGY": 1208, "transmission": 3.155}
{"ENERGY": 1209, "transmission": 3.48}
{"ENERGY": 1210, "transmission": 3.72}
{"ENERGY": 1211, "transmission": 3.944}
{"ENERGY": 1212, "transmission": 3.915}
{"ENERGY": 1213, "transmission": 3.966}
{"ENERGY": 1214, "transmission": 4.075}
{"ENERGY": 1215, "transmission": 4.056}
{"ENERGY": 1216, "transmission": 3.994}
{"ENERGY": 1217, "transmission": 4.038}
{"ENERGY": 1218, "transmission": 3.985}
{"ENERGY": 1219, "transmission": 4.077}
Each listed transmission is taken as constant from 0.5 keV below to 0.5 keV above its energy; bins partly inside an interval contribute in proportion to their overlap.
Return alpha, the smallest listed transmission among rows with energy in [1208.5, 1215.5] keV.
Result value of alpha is 3.48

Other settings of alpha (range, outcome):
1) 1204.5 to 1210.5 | 1.922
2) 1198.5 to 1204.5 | 1.373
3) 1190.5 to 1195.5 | 1.826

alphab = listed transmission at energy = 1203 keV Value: 1.402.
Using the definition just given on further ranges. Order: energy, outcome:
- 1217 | 4.038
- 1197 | 1.668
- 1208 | 3.155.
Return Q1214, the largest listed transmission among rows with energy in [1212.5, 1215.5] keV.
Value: 4.075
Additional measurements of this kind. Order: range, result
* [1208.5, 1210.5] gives 3.72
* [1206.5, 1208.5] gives 3.155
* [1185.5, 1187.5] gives 3.796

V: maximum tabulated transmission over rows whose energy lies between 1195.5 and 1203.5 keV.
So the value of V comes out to 1.759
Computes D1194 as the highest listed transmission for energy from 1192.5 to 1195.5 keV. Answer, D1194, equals 2.286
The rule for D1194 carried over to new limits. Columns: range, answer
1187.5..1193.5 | 3.542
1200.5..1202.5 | 1.475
